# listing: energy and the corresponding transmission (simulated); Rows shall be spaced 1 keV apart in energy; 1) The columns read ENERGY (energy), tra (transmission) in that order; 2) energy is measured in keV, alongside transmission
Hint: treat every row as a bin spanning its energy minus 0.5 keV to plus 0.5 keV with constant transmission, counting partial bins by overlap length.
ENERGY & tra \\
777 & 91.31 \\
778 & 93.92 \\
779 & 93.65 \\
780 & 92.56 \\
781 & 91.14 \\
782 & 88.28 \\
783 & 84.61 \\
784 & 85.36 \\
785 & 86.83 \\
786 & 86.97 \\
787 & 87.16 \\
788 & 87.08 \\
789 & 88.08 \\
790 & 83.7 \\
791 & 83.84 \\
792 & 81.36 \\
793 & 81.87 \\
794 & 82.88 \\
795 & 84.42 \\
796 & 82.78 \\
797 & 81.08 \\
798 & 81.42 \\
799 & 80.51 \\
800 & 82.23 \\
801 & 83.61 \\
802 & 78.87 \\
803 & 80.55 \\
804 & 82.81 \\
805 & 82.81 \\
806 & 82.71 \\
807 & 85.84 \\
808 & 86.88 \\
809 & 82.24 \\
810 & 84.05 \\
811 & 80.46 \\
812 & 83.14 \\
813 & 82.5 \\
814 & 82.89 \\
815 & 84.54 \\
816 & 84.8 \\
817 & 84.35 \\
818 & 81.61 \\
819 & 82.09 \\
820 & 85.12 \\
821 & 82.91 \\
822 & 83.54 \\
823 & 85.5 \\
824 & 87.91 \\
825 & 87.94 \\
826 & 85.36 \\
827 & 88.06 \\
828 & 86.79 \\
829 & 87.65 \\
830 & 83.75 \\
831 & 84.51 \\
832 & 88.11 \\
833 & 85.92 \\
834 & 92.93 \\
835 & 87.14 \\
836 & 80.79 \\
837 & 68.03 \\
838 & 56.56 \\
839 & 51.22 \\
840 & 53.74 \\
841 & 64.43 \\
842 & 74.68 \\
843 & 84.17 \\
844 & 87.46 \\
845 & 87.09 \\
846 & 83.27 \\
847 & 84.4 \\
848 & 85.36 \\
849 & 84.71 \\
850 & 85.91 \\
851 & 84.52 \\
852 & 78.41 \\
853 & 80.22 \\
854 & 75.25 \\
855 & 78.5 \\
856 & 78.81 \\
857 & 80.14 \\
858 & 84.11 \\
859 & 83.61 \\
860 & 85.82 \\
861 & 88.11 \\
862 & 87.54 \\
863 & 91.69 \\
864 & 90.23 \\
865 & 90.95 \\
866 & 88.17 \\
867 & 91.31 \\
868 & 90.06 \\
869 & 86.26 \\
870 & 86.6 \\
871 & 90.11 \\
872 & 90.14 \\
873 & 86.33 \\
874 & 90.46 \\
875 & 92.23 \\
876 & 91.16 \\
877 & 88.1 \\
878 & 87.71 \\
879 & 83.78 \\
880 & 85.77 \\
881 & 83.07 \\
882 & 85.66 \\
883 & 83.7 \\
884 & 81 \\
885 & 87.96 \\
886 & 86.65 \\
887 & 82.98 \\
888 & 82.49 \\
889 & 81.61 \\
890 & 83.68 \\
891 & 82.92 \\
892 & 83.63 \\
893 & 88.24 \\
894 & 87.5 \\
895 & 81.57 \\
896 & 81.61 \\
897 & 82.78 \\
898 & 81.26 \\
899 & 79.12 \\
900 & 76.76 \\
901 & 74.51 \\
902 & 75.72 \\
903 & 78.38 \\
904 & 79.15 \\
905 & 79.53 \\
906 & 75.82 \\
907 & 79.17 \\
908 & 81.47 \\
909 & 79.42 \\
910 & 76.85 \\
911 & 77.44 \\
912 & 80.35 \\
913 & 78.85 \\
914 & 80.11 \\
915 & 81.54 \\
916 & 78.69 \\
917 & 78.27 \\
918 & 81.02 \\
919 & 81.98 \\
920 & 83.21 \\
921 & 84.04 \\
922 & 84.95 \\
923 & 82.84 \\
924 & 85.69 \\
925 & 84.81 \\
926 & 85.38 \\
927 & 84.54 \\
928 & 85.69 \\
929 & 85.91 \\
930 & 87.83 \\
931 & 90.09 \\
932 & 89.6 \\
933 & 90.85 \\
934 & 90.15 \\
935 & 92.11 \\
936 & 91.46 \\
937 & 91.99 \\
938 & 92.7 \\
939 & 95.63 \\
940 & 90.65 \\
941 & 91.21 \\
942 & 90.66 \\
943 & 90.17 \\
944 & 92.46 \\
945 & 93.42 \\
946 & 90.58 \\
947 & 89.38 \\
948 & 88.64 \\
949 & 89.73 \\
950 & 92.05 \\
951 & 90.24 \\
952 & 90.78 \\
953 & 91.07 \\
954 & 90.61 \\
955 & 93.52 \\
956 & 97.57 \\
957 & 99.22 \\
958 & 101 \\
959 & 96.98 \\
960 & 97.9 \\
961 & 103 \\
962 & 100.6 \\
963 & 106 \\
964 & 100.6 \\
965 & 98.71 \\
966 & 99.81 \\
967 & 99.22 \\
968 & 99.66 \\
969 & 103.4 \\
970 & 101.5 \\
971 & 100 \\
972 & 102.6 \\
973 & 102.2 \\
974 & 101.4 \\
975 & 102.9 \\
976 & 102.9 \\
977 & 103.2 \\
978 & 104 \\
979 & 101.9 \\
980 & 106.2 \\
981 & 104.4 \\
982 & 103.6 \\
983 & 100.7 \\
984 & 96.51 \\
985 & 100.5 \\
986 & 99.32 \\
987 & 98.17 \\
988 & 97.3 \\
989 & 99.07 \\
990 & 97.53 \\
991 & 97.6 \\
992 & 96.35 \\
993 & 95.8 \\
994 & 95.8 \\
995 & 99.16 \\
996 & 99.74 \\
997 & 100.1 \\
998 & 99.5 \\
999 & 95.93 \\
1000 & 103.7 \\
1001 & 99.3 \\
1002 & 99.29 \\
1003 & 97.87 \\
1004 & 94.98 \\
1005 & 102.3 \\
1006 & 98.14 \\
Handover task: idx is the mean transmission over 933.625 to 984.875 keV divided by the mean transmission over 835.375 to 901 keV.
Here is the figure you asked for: 1.17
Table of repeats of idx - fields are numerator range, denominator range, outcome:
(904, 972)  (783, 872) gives 1.08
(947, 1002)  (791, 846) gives 1.21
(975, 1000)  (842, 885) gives 1.17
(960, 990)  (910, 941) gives 1.18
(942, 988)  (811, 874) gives 1.18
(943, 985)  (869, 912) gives 1.18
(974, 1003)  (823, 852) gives 1.24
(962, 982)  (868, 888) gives 1.18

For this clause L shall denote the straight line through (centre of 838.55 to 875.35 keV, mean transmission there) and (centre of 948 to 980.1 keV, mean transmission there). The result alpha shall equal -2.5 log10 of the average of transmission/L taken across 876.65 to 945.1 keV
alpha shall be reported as 0.08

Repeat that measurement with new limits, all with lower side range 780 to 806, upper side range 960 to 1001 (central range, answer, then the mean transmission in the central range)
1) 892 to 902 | 0.15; 81.3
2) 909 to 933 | 0.15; 83.1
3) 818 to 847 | 0.09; 80.7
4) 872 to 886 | 0.06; 86.8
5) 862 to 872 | 0.01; 89.4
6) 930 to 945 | 0.06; 91.4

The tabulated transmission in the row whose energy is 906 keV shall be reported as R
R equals 75.82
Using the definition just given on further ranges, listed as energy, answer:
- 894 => 87.5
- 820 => 85.12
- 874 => 90.46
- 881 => 83.07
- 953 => 91.07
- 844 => 87.46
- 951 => 90.24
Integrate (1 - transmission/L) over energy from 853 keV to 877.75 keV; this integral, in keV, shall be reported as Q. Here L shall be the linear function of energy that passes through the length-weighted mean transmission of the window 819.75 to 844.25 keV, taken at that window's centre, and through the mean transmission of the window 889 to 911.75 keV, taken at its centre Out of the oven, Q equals -2.04 keV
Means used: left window 80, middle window 86.8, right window 80.3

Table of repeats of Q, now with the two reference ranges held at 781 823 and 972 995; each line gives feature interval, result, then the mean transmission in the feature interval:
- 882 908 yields 3.00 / 81.6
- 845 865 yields 1.04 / 84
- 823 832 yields -0.05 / 86.5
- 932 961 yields 1.27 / 92.7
